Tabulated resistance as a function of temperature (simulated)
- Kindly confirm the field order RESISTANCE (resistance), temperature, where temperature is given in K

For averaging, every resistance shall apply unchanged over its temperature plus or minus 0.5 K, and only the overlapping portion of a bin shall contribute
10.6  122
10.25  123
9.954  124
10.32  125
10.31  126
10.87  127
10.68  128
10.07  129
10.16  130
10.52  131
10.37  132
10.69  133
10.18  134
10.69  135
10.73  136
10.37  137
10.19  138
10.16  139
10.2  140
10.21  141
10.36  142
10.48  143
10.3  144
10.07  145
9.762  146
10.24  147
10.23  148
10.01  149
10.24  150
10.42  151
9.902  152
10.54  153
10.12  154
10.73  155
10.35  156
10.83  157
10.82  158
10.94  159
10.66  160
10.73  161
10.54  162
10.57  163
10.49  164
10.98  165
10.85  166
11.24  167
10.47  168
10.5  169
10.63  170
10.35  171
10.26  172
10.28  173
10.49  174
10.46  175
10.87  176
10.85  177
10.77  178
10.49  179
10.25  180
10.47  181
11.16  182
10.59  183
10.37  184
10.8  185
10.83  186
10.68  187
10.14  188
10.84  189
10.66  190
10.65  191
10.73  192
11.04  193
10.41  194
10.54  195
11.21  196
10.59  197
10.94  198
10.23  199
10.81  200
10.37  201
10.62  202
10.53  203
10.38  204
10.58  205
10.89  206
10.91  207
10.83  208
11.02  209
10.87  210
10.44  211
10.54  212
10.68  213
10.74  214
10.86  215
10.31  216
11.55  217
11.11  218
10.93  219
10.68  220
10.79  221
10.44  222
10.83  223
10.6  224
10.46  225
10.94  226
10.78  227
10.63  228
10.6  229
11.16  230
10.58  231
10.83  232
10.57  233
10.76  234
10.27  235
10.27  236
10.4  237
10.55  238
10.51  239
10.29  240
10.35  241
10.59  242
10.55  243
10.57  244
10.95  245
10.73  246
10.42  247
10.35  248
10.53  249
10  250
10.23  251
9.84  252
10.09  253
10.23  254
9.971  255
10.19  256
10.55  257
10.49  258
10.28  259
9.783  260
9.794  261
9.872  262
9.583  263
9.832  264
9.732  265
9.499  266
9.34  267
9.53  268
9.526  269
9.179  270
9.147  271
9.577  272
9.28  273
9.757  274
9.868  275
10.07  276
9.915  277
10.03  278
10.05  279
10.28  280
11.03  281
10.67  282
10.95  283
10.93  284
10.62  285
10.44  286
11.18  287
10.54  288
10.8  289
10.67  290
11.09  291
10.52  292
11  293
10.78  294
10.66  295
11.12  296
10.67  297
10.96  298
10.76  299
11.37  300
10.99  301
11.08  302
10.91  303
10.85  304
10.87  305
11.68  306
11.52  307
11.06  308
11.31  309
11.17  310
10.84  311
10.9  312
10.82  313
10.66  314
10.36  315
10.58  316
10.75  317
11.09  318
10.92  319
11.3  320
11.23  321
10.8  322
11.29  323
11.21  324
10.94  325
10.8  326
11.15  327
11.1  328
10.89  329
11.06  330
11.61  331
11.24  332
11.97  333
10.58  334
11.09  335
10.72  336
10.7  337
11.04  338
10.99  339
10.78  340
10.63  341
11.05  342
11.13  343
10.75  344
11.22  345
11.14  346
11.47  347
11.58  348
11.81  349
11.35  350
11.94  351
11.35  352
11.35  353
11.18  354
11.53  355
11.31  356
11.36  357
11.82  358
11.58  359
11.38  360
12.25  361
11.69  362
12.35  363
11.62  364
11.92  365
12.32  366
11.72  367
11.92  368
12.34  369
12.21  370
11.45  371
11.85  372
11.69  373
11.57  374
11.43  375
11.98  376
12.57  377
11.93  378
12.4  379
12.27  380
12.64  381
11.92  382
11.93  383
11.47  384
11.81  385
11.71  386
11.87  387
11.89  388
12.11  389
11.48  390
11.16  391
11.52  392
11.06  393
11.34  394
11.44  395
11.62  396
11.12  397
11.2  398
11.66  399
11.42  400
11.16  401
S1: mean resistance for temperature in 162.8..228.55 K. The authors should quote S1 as 10.7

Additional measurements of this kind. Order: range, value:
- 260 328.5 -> 10.6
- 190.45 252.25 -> 10.6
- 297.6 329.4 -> 11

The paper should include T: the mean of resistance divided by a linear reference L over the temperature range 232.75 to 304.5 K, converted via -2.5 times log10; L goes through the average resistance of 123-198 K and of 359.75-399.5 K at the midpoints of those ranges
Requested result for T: 0.081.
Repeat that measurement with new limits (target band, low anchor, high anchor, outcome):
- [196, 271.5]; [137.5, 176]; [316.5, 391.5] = 0.04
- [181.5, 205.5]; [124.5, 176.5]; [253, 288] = -0.04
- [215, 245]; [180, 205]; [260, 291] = -0.03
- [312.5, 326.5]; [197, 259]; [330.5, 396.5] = 0.03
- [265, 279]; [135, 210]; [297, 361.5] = 0.14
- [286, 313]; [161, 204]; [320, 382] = 0.03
